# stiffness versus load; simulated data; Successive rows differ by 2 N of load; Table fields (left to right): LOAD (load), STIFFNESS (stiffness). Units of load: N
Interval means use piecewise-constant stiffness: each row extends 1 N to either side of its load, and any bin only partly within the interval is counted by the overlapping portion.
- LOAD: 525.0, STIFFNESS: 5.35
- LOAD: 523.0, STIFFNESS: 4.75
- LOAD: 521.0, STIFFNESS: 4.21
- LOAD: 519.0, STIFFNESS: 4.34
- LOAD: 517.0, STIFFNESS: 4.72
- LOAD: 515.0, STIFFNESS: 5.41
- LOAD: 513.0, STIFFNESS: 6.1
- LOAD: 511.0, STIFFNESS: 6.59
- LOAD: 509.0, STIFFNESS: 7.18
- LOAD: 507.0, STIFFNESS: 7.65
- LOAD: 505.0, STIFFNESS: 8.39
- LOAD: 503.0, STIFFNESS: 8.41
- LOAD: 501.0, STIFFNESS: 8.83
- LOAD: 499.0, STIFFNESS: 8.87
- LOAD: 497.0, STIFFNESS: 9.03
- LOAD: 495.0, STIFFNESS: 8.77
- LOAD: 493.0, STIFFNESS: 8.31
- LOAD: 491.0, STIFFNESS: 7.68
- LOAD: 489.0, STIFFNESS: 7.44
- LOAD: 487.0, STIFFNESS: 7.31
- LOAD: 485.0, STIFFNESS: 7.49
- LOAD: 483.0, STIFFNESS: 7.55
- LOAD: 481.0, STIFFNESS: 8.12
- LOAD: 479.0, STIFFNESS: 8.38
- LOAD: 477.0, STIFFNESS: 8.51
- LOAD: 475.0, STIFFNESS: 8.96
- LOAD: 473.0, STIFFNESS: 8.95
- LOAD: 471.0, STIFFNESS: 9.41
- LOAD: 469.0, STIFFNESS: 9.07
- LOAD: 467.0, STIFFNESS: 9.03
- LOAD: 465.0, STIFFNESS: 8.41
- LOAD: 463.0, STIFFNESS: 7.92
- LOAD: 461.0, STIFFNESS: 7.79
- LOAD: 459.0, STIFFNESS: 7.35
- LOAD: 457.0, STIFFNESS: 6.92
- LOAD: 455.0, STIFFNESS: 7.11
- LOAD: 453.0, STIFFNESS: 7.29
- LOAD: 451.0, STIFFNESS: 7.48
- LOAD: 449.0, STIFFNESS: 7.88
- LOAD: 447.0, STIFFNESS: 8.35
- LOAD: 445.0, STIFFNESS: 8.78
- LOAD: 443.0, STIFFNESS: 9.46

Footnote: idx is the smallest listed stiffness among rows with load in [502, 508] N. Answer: 7.65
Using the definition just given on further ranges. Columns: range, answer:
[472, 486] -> 7.49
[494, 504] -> 8.41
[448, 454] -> 7.29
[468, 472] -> 9.07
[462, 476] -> 7.92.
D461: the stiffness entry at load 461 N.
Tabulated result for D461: 7.79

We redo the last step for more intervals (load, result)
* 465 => 8.41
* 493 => 8.31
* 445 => 8.78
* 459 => 7.35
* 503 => 8.41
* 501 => 8.83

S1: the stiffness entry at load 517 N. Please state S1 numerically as 4.72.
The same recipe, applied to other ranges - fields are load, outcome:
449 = 7.88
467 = 9.03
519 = 4.34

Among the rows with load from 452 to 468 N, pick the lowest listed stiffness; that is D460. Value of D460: 6.92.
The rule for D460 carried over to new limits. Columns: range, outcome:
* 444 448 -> 8.35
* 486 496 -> 7.31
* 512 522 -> 4.21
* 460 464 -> 7.79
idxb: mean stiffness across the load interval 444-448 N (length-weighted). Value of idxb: 8.56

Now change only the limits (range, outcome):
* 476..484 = 8.14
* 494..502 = 8.88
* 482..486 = 7.52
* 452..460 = 7.17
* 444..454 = 7.96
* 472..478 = 8.81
